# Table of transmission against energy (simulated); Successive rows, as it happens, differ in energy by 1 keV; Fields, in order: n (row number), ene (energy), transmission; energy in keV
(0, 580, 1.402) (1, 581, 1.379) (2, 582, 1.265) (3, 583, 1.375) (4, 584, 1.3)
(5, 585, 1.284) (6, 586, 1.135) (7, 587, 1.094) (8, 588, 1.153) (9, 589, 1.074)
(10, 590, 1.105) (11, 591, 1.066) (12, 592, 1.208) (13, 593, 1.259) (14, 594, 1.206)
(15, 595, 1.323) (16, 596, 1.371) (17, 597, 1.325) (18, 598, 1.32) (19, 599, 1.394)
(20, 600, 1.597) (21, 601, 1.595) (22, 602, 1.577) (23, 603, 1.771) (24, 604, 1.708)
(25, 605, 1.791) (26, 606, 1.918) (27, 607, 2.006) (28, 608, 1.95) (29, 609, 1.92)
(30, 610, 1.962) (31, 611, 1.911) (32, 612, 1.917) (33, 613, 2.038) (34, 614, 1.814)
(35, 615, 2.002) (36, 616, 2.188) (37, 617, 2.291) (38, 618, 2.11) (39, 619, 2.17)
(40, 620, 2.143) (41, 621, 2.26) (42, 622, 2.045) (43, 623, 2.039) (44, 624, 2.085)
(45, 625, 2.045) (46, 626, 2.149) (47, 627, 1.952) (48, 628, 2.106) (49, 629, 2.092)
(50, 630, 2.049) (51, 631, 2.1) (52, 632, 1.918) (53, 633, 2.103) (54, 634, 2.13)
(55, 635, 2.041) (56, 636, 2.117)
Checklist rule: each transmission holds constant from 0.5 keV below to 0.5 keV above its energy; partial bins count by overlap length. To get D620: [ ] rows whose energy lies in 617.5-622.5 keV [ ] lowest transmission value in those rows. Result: 2.045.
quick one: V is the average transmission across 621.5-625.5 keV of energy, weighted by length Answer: 2.05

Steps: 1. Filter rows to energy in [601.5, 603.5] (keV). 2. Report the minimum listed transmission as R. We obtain 1.577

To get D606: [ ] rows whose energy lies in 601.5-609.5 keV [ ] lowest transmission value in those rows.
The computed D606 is 1.577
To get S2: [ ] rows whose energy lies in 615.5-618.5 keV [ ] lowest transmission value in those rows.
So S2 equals 2.11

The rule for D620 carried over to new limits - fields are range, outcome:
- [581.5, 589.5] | 1.074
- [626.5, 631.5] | 1.952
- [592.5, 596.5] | 1.206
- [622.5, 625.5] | 2.039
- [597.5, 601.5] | 1.32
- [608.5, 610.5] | 1.92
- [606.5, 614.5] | 1.814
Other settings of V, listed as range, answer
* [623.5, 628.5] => 2.07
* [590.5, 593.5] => 1.18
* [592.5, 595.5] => 1.26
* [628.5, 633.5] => 2.05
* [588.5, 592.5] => 1.11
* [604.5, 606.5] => 1.85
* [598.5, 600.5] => 1.5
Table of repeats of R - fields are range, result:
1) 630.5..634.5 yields 1.918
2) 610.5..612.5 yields 1.911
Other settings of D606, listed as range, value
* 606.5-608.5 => 1.95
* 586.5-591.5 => 1.066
